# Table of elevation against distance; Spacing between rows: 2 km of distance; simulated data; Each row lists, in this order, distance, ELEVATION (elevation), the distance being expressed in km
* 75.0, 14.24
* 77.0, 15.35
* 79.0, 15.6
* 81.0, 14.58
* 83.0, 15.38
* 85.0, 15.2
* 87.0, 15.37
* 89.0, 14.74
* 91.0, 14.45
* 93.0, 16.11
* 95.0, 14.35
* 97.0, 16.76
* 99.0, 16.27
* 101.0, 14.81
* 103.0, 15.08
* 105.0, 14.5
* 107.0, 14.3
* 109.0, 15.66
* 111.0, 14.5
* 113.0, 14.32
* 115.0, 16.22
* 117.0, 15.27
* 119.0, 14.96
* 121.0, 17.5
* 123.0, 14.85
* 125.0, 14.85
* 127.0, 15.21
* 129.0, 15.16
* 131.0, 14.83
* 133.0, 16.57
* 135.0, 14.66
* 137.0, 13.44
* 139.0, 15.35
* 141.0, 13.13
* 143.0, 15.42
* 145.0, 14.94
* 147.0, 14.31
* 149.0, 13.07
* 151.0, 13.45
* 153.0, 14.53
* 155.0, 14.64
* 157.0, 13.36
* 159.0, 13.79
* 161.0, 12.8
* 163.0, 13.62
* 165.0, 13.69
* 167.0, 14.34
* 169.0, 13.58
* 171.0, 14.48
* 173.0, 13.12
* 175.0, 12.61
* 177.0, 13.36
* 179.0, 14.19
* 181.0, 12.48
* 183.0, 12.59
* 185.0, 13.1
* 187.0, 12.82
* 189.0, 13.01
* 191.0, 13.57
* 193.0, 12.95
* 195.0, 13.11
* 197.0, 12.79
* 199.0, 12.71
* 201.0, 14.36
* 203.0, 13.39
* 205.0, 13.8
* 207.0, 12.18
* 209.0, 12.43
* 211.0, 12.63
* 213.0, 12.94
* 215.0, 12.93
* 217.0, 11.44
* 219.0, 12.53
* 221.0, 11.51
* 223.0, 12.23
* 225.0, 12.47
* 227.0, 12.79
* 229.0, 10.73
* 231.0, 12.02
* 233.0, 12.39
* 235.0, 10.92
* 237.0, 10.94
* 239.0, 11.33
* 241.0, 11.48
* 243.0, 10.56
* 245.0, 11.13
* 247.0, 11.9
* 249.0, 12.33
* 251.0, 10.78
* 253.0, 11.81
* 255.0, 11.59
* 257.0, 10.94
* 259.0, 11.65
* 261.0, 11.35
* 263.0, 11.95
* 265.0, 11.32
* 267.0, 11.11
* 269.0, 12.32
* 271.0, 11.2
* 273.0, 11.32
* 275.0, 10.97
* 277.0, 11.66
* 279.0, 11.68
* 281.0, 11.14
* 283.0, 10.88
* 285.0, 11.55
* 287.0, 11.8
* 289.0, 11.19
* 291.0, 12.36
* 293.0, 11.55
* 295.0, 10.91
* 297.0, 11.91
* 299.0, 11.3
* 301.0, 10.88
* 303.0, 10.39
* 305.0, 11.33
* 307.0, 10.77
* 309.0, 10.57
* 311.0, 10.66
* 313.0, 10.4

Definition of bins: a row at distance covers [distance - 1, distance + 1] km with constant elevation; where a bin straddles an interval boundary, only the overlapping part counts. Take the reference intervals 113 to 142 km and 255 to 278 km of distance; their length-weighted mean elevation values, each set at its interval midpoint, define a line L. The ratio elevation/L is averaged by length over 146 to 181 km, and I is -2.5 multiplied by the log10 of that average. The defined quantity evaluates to 0.04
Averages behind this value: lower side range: 15.1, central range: 13.7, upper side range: 11.4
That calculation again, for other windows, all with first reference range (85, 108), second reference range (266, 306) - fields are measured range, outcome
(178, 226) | 0.02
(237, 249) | 0.08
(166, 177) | 0.00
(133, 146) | -0.03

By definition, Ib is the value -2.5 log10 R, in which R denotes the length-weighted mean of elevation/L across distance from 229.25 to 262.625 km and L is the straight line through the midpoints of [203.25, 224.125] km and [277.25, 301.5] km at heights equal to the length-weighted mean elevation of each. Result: 0.06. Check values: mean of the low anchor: 12.5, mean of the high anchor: 11.4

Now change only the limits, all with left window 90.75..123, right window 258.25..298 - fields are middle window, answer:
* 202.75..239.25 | 0.05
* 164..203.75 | 0.02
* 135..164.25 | 0.03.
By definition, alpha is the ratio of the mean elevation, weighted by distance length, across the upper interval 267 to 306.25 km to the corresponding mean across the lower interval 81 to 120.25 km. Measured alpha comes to 0.75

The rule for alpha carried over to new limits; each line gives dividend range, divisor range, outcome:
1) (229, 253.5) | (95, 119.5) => 0.75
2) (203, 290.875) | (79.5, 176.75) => 0.80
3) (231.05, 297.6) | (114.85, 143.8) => 0.76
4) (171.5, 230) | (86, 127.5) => 0.84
